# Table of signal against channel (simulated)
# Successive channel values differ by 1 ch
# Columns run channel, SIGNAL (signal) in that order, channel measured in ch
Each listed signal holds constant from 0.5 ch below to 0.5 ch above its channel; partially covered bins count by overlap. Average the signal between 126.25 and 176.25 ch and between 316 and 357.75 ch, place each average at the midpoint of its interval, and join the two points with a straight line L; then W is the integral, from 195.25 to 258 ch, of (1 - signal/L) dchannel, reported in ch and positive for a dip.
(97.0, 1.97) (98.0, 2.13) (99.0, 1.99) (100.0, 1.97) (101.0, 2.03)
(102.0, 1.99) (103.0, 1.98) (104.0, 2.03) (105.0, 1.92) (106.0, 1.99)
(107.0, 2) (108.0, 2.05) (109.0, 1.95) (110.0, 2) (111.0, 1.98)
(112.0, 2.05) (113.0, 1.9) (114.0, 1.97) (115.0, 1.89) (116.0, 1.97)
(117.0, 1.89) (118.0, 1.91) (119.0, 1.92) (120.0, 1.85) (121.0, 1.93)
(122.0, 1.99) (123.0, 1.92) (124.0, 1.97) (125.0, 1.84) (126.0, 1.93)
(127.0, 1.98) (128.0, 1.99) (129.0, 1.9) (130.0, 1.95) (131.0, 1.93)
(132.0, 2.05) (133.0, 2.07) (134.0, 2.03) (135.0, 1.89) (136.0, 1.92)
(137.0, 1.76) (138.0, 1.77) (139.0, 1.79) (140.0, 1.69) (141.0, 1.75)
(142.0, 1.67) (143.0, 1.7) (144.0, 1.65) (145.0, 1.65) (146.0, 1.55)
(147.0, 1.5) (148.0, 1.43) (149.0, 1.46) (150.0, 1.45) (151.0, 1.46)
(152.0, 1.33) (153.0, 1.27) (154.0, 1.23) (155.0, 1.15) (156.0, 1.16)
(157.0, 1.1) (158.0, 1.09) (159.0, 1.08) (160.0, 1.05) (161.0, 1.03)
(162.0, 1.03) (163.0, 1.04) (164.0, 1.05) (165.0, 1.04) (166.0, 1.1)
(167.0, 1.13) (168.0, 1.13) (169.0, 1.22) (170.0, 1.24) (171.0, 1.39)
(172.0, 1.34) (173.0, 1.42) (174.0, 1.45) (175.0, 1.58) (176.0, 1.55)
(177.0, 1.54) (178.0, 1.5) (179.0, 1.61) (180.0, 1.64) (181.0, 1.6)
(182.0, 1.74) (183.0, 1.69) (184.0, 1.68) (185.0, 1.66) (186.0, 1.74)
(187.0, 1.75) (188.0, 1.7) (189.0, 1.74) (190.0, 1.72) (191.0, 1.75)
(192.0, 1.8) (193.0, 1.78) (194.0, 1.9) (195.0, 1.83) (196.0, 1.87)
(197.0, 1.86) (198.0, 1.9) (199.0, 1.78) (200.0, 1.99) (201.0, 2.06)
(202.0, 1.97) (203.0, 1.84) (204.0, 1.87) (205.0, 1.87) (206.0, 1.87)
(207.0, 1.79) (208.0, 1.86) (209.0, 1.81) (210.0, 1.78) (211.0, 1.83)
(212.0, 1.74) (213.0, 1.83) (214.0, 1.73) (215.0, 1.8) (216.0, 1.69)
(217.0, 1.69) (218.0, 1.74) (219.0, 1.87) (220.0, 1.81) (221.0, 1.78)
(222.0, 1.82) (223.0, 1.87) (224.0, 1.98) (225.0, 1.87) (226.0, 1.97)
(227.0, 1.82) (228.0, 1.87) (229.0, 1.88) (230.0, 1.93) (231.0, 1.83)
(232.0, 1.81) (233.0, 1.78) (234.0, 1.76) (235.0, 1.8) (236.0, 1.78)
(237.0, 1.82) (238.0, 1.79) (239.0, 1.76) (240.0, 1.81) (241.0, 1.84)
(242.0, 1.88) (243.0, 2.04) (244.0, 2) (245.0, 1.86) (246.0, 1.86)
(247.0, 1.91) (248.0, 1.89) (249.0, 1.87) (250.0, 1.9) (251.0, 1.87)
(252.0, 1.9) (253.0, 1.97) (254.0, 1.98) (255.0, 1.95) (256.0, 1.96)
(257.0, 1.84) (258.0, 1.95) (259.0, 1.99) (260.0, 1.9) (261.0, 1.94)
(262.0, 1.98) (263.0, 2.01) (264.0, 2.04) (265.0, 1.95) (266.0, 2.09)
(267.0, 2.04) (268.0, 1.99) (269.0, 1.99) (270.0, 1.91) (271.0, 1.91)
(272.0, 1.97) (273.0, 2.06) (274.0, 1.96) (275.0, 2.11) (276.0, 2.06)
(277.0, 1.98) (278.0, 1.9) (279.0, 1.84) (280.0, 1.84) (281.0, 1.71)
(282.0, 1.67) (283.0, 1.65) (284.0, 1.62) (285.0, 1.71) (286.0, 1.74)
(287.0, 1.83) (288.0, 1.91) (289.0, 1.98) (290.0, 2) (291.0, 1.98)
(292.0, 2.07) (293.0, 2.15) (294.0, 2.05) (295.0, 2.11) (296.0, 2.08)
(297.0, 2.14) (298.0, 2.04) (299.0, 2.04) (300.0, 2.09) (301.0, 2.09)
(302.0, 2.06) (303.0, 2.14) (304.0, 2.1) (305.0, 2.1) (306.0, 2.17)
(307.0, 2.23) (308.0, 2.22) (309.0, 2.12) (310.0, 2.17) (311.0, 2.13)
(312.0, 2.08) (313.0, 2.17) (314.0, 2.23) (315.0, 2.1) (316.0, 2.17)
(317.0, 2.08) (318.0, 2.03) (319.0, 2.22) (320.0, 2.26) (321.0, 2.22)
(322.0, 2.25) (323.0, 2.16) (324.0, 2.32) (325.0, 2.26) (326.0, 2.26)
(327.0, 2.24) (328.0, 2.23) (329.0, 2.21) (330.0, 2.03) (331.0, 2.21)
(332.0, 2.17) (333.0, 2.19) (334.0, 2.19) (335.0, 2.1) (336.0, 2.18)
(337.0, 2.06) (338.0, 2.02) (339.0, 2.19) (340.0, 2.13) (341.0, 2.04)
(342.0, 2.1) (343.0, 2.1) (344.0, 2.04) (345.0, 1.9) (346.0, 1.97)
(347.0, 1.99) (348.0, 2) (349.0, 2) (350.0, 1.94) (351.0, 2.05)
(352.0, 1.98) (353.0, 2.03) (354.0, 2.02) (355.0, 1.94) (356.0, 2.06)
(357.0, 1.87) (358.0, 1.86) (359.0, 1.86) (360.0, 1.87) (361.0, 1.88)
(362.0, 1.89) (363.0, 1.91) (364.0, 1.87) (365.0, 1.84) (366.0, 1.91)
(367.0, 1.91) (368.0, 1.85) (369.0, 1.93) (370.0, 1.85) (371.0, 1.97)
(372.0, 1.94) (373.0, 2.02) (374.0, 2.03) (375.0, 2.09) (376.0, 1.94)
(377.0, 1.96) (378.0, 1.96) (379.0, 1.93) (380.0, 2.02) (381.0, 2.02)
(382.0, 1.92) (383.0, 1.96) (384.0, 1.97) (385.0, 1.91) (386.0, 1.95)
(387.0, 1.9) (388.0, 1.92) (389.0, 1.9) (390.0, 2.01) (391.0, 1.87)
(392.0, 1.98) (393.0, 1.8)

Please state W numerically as -4.43 ch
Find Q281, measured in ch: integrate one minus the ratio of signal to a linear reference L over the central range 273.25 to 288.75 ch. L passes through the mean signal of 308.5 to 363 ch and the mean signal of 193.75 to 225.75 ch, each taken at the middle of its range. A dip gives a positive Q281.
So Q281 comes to 1.1 ch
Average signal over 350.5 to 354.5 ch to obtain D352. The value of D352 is 2.02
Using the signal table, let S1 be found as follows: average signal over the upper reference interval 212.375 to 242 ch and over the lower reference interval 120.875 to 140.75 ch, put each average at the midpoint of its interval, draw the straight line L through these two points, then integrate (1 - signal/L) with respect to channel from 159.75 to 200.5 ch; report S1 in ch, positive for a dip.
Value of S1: 7.3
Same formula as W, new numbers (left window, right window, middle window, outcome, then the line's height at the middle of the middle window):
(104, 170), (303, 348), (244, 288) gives 1.6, 1.99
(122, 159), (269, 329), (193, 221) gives -0.1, 1.83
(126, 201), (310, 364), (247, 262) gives -0.7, 1.84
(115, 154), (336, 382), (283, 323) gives -3.0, 1.92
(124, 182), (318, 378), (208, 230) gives -1.7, 1.69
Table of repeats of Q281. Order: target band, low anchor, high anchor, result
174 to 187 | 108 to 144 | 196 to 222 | 1.6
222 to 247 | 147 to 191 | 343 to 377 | -4.5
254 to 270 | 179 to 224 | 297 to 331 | 0.1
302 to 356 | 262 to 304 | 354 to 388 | -4.7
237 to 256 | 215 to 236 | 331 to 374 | -0.4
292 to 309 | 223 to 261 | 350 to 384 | -1.8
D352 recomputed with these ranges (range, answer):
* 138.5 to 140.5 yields 1.74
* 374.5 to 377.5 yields 2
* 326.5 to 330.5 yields 2.18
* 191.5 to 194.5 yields 1.83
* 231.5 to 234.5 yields 1.78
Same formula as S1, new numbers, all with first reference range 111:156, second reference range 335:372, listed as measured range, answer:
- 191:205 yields -0.4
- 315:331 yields -2.0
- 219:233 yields -0.1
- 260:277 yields -0.9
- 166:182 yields 3.4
